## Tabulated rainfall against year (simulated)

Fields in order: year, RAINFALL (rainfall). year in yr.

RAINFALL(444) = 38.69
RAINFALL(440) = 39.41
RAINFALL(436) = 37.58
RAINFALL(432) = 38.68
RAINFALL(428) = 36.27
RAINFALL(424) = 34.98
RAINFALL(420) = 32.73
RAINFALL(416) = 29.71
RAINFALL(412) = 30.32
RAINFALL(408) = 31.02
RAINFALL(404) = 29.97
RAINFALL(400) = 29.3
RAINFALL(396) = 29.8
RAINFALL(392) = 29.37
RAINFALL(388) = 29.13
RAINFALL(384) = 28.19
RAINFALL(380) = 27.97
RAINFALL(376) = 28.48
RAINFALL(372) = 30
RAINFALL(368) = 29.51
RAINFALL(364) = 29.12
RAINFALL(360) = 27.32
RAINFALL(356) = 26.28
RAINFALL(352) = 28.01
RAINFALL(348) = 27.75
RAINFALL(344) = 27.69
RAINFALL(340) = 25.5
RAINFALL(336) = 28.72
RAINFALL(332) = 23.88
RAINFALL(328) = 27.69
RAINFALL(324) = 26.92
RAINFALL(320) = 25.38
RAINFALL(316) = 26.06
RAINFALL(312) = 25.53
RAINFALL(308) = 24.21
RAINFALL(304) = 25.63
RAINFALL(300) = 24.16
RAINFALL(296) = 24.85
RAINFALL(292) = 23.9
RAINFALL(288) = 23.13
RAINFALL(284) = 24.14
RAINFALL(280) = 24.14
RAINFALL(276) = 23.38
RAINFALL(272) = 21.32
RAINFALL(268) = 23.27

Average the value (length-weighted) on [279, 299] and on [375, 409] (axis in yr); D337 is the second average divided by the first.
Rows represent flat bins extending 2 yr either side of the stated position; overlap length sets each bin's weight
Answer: 1.22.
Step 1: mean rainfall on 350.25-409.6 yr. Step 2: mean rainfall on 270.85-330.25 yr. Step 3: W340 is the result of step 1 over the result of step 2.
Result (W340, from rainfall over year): 1.2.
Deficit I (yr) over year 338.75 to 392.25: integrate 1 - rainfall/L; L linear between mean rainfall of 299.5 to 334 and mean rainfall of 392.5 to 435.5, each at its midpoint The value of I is 1.5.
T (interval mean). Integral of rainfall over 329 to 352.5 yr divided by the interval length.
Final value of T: 26.9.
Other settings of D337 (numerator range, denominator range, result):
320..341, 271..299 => 1.12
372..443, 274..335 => 1.28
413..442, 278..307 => 1.46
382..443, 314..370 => 1.20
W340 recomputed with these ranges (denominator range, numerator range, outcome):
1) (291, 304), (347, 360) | 1.11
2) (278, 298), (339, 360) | 1.13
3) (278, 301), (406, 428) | 1.34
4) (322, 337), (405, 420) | 1.15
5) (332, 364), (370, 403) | 1.07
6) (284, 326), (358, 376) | 1.16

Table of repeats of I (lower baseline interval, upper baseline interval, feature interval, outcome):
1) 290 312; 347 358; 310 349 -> -0.5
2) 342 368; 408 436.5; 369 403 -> 1.7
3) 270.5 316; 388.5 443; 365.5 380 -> 0.4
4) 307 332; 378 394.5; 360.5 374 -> -0.7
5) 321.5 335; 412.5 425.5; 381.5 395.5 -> 0.6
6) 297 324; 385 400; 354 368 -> 0.0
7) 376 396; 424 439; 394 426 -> 2.2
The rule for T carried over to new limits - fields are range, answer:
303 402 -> 27.5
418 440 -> 36.4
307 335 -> 25.8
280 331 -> 25.1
